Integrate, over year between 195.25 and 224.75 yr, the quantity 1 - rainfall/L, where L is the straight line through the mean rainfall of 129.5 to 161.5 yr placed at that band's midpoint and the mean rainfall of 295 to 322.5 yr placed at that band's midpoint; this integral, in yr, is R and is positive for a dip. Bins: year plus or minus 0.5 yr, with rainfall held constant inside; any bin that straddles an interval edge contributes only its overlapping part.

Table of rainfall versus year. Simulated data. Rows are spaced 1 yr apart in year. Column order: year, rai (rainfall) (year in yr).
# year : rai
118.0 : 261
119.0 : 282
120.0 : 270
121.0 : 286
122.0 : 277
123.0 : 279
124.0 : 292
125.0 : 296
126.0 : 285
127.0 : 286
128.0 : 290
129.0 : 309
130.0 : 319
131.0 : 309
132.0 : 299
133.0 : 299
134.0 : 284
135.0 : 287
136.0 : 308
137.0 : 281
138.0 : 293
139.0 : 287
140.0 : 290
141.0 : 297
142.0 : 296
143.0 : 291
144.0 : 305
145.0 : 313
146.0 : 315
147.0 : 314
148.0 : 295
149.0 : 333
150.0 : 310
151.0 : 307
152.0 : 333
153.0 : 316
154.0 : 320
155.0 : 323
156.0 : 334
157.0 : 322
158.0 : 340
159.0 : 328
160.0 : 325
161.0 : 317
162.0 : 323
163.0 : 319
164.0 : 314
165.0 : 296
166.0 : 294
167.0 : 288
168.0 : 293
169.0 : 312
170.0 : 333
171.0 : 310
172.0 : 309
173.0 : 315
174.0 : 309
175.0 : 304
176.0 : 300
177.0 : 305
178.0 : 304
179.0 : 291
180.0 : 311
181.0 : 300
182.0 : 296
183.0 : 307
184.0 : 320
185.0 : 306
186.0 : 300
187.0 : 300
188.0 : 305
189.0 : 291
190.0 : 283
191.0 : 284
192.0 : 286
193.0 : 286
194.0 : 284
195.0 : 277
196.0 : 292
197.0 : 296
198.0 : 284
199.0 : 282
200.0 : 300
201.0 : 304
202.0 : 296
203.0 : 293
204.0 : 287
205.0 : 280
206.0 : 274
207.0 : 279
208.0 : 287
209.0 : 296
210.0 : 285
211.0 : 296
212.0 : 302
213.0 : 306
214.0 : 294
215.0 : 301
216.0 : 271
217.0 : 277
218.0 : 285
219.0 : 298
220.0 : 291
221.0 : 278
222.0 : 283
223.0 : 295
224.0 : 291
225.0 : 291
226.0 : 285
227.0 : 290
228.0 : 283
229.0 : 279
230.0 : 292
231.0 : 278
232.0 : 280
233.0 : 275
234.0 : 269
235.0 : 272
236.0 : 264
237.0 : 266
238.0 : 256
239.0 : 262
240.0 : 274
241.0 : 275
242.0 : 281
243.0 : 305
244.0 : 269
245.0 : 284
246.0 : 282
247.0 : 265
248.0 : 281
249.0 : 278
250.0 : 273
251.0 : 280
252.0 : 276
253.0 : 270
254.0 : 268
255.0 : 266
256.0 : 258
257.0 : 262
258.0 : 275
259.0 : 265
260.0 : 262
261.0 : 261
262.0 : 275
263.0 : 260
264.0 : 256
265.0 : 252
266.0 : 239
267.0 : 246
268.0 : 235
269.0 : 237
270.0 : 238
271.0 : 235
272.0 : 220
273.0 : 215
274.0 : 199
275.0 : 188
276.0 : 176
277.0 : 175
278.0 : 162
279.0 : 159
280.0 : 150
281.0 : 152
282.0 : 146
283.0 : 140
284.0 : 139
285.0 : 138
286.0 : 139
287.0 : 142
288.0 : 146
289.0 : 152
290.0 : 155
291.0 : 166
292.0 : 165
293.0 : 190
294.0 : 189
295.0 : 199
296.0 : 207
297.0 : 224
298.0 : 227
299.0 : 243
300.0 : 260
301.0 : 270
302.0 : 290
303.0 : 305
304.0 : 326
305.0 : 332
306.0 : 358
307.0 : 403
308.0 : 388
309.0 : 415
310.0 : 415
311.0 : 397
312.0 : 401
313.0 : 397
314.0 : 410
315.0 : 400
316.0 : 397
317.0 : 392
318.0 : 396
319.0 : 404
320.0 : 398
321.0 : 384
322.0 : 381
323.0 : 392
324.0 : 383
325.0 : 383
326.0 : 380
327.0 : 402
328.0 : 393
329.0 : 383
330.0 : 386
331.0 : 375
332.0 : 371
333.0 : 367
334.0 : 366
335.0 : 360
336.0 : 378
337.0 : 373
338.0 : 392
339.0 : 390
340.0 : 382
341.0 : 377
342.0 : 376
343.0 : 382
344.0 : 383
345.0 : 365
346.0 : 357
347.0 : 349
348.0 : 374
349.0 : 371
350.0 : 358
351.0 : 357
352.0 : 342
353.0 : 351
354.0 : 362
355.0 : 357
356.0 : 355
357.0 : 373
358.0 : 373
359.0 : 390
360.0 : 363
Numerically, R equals 3.1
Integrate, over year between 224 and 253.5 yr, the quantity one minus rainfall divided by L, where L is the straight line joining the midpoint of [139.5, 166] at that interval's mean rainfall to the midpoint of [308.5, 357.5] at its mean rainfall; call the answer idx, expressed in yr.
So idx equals 5.8 yr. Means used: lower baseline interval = 314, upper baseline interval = 380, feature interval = 277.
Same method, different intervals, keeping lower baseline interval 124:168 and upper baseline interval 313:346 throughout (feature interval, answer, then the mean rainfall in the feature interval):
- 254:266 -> 3.13 yr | 262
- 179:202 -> 2.13 yr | 295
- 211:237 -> 4.16 yr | 285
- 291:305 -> 4.99 yr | 239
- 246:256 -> 2.23 yr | 273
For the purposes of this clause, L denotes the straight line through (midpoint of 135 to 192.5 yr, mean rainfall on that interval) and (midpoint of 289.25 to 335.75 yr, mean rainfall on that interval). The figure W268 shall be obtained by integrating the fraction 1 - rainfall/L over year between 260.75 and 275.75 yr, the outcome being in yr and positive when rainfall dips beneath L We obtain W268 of 4.2 yr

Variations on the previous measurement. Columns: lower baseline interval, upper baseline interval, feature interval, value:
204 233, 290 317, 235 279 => 6.45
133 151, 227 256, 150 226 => -3.03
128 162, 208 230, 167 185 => -0.34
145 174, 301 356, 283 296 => 7.21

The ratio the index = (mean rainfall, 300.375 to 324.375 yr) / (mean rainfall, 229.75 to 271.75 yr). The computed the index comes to 1.4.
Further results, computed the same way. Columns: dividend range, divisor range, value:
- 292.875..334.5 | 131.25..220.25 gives 1.16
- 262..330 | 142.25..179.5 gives 0.88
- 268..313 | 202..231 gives 0.81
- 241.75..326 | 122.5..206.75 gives 0.89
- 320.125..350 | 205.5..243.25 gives 1.33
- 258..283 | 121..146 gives 0.73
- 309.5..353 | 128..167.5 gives 1.24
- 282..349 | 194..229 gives 1.11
